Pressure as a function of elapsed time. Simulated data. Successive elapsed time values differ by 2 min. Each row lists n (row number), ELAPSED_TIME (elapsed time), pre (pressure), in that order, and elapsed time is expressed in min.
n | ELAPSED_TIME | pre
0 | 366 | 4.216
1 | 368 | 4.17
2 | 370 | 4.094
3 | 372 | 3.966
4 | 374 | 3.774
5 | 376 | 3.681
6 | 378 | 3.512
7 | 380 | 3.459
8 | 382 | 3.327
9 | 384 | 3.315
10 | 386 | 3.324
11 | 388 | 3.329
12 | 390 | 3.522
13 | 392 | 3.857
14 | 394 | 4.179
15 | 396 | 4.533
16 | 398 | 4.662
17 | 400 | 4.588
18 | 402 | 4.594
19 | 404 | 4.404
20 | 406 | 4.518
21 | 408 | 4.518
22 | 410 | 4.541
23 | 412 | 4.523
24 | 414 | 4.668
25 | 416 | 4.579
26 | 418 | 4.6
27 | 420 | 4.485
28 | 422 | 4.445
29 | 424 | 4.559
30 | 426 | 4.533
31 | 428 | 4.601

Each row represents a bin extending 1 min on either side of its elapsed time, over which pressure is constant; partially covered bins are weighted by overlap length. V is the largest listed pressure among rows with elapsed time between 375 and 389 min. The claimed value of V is 3.681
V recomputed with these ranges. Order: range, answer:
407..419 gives 4.668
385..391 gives 3.522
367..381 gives 4.17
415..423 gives 4.6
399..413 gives 4.594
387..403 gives 4.662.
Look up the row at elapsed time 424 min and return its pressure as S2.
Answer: 4.559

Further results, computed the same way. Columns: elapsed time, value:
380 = 3.459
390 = 3.522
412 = 4.523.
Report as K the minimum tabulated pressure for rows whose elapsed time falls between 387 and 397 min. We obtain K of 3.329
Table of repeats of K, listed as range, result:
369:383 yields 3.327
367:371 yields 4.094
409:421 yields 4.485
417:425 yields 4.445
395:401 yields 4.533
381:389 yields 3.315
